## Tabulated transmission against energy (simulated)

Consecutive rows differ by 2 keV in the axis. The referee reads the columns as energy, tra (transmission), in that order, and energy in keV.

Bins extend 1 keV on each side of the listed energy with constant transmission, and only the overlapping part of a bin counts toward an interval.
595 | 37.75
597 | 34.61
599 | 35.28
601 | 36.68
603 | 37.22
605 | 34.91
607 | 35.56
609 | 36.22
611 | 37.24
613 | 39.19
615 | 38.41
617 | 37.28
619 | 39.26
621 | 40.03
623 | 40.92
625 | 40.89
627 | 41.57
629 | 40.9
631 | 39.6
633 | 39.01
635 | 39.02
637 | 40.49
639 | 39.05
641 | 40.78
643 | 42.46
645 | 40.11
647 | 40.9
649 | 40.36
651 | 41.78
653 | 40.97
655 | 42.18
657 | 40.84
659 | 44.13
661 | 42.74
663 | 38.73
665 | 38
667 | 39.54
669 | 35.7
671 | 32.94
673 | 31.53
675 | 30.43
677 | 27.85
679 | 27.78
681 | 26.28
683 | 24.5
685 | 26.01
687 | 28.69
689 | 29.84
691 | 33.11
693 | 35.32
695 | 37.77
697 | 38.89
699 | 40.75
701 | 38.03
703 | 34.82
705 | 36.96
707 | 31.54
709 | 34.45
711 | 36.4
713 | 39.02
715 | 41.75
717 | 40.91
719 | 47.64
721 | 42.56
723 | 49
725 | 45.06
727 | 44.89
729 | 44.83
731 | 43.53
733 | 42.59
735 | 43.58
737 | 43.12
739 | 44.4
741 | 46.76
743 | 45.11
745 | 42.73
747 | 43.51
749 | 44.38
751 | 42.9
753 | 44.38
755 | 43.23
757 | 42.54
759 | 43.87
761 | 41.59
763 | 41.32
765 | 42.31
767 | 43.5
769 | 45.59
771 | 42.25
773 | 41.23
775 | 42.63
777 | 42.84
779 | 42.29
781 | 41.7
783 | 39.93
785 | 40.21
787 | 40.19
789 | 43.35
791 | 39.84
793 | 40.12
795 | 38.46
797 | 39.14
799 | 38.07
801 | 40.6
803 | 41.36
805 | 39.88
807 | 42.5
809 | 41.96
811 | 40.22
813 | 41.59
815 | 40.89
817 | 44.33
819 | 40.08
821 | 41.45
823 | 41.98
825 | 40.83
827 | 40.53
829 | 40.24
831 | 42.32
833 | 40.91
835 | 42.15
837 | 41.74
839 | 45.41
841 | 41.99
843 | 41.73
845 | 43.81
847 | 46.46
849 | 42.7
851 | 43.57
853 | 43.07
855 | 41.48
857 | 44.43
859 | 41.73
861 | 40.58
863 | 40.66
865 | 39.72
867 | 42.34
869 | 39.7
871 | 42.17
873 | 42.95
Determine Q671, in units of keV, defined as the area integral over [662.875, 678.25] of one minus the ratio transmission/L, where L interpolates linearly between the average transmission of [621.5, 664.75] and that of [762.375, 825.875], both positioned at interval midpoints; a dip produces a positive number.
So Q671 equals 2.6 keV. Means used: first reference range 40.8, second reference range 41.3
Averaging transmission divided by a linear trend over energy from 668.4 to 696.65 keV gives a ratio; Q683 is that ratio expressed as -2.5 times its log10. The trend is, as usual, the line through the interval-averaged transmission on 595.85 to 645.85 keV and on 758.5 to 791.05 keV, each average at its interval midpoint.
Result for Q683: 0.289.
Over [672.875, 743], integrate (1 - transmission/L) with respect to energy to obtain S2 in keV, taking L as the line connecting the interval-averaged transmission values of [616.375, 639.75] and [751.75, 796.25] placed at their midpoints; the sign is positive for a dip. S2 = 5.9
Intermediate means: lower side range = 39.9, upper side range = 42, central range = 37.6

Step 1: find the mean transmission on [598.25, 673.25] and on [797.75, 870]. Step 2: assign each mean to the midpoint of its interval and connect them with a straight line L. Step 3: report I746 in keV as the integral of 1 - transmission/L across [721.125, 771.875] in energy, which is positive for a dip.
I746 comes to -4.1 keV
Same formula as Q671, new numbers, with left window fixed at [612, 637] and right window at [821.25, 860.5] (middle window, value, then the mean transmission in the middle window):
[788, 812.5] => 0.8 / 40.5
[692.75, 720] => 1.7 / 38.2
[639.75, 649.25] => -0.2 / 40.9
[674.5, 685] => 3.5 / 27.1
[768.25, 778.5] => -0.3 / 42.8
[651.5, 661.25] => -0.5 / 42.1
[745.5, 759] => -0.7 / 43.5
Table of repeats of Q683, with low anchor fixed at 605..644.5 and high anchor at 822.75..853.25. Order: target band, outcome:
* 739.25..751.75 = -0.08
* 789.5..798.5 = 0.06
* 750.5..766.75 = -0.04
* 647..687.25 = 0.13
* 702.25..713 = 0.15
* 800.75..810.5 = 0.02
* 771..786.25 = 0.00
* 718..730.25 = -0.12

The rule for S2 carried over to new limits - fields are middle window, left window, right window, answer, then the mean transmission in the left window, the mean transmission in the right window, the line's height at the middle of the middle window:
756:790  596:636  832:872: -1.0 keV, 38.2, 42.3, 40.9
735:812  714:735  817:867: 2.2 keV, 44.2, 42.1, 43.4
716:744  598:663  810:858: -2.5 keV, 39.5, 42.2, 40.9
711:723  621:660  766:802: -0.4 keV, 40.8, 41.2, 41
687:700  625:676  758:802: 1.5 keV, 39.4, 41.4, 40.1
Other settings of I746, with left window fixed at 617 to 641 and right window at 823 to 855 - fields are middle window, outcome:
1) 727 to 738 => -0.66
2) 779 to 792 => 0.26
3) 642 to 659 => -0.48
